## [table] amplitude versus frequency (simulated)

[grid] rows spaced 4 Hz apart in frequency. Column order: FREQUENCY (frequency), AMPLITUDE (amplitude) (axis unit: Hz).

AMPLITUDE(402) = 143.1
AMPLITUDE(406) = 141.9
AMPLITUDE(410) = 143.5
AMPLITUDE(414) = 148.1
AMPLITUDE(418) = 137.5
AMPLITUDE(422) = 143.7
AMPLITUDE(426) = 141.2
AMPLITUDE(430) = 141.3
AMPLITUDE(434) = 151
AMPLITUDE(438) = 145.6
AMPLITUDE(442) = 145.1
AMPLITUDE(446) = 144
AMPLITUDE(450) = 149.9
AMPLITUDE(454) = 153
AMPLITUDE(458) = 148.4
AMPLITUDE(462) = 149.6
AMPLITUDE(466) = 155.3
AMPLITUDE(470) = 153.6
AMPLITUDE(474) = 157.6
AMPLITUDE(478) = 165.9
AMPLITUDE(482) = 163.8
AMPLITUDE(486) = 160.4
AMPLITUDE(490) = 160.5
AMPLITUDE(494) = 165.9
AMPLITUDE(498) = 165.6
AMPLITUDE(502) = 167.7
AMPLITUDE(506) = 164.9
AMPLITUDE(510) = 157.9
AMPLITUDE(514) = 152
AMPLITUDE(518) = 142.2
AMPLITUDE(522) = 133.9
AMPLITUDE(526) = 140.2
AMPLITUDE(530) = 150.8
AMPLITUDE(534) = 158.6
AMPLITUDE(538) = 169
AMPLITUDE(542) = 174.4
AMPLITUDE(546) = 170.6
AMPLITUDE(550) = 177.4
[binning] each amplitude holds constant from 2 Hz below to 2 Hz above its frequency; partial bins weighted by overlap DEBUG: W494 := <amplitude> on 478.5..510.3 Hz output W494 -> 164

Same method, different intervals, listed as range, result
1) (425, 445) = 145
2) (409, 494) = 151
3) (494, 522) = 157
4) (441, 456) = 148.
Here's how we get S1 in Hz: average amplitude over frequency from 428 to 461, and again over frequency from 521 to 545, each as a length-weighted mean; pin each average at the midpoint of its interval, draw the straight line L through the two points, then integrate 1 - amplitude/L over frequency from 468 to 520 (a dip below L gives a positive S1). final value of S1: -2.6 Hz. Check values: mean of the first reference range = 147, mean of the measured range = 160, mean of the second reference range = 156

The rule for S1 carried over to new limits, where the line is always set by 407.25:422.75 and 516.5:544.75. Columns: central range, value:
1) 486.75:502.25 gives -1.5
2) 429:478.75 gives -1.4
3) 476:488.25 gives -1.2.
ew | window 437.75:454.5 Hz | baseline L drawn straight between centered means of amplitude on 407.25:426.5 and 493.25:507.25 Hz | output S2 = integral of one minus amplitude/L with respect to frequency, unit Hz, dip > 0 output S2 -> 0.4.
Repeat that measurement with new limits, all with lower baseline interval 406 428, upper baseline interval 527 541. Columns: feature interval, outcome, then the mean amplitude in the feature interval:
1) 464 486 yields -1.23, 159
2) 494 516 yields -0.99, 162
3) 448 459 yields -0.20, 151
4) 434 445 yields -0.03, 146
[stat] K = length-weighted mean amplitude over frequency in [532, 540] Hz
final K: 164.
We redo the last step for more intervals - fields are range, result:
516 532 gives 142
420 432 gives 142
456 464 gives 149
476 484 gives 165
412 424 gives 143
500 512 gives 164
